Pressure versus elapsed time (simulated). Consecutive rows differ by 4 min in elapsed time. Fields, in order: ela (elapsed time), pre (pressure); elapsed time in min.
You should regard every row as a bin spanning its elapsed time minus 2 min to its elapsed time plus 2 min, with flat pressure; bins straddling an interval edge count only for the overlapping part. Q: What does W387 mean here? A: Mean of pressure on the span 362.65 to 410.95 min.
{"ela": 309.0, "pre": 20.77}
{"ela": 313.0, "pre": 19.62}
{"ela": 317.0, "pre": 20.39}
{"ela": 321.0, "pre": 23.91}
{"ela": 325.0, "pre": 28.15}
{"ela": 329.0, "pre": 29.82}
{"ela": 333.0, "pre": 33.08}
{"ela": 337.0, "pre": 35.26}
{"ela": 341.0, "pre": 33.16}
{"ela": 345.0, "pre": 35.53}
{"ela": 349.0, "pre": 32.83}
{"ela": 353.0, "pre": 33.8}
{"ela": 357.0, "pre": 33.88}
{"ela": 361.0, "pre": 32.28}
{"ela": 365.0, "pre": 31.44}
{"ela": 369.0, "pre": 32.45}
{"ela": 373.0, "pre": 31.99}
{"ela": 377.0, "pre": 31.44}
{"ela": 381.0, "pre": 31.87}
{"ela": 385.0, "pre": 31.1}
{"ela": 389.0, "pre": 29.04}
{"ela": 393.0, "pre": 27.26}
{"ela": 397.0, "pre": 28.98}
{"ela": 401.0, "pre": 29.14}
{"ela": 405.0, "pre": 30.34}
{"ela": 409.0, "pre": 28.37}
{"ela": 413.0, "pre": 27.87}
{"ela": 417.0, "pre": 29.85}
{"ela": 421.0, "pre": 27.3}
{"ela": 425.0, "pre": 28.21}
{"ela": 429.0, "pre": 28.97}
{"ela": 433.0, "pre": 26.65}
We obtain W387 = 30.3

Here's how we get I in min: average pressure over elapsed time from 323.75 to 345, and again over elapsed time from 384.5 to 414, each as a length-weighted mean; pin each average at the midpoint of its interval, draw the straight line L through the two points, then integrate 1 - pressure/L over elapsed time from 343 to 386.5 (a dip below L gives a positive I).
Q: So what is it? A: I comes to -2.6 min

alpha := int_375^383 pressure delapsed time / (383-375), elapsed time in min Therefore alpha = 31.7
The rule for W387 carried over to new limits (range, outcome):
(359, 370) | 32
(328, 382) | 32.8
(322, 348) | 32.2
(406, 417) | 28.6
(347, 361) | 33.3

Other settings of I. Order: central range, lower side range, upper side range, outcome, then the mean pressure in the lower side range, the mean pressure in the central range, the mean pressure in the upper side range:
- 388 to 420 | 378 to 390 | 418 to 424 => 0.5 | 30.9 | 28.8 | 27.9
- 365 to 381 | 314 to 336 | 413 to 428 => -2.4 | 27.1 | 31.9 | 28.4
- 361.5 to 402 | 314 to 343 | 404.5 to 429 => -2.7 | 28.8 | 30.6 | 28.6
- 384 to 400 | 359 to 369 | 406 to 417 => 0.6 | 32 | 29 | 28.6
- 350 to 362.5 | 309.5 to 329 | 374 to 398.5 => -2.9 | 23.5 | 33.3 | 30.1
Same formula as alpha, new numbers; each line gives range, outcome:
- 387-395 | 28.1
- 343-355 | 34.1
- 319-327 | 26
